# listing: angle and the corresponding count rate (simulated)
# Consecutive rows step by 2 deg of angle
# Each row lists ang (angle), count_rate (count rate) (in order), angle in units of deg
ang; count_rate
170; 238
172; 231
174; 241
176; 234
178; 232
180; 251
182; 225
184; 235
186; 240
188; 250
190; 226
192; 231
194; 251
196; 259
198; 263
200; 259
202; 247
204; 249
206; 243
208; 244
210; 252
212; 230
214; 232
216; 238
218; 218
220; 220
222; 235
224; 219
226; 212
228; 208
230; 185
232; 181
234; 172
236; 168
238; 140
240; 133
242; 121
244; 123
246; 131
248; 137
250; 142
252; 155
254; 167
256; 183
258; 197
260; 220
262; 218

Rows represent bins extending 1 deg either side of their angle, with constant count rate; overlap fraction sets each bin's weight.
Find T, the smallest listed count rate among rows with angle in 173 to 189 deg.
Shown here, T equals 225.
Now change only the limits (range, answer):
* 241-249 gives 121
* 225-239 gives 140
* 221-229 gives 208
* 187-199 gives 226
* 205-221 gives 218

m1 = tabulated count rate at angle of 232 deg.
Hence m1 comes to 181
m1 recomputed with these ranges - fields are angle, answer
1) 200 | 259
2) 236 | 168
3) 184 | 235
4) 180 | 251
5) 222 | 235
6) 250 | 142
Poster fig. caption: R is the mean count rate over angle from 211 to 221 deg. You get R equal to 228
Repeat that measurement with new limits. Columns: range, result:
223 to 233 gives 201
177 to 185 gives 236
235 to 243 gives 140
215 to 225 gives 226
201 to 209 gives 246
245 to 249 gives 134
